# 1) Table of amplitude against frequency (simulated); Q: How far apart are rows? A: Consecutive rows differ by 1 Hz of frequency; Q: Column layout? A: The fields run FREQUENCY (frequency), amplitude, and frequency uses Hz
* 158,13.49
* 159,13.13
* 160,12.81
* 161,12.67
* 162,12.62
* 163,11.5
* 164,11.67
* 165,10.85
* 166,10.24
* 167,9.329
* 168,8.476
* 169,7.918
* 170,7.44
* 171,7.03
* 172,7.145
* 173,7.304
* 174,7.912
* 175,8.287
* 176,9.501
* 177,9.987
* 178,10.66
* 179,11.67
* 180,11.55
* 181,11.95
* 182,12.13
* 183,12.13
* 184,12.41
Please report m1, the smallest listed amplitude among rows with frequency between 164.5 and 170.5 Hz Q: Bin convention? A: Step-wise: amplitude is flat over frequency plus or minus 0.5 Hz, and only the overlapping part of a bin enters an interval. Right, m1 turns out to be 7.44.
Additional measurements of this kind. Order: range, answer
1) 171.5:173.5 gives 7.145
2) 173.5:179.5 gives 7.912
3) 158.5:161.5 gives 12.67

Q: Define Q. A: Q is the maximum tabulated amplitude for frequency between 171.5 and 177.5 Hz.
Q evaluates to 9.987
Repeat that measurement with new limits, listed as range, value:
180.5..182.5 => 12.13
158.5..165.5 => 13.13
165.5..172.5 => 10.24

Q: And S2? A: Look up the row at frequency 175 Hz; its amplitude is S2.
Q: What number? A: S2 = 8.287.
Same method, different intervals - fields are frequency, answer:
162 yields 12.62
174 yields 7.912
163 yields 11.5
